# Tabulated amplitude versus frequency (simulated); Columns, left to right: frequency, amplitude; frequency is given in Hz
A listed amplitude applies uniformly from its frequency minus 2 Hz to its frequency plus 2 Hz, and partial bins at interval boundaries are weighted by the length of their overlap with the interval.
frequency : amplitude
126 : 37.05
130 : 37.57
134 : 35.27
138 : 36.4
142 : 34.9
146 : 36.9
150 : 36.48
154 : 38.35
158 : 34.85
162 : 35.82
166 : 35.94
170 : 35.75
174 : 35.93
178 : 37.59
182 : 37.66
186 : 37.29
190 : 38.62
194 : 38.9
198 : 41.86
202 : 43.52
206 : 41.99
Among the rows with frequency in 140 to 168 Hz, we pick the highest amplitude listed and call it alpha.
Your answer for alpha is 38.35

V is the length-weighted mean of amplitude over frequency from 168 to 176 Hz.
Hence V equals 35.8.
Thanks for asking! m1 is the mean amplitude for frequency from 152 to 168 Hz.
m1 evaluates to 36.2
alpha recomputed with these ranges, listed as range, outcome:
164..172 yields 35.94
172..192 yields 38.62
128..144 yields 37.57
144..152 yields 36.9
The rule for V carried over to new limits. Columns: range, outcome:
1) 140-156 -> 36.7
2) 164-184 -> 36.6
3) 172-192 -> 37.4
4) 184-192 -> 38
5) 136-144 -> 35.6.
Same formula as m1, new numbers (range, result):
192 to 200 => 40.4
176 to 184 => 37.6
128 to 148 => 36.2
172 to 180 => 36.8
